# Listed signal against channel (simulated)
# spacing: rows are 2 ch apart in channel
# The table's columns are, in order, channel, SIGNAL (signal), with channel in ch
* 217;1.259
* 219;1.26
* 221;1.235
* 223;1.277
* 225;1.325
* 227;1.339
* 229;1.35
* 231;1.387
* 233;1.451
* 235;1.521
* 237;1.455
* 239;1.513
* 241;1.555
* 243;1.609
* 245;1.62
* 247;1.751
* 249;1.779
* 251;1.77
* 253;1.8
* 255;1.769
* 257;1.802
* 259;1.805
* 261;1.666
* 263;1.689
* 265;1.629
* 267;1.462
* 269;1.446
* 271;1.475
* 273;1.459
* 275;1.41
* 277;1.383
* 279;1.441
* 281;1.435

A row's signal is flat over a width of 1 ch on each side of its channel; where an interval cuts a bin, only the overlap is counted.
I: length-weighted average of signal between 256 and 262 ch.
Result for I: 1.76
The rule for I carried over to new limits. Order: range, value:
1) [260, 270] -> 1.58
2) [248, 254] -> 1.78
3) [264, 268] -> 1.55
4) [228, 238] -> 1.43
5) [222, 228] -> 1.31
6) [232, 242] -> 1.5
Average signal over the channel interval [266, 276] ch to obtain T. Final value 1.45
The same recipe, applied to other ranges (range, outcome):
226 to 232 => 1.36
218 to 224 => 1.26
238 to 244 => 1.56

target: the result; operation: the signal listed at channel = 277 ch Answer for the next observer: 1.383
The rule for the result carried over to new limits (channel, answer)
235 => 1.521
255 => 1.769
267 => 1.462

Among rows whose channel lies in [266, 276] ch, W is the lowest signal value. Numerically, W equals 1.41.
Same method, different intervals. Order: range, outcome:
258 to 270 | 1.446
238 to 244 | 1.513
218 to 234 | 1.235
